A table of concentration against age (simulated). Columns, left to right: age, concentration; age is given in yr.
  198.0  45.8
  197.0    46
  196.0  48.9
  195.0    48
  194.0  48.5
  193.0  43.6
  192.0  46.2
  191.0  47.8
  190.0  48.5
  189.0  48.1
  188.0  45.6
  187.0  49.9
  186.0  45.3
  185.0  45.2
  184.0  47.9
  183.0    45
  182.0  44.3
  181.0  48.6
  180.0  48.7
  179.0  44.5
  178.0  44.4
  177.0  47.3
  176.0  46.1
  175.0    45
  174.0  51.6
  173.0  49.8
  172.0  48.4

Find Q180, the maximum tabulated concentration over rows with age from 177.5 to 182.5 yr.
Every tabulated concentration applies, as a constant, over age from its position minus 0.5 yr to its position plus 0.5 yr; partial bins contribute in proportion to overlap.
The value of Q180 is 48.7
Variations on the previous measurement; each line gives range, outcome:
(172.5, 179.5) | 51.6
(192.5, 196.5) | 48.9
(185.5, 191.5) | 49.9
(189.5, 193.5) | 48.5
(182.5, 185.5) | 47.9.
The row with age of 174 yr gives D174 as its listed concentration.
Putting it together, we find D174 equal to 51.6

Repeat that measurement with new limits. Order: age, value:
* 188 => 45.6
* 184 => 47.9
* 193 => 43.6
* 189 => 48.1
